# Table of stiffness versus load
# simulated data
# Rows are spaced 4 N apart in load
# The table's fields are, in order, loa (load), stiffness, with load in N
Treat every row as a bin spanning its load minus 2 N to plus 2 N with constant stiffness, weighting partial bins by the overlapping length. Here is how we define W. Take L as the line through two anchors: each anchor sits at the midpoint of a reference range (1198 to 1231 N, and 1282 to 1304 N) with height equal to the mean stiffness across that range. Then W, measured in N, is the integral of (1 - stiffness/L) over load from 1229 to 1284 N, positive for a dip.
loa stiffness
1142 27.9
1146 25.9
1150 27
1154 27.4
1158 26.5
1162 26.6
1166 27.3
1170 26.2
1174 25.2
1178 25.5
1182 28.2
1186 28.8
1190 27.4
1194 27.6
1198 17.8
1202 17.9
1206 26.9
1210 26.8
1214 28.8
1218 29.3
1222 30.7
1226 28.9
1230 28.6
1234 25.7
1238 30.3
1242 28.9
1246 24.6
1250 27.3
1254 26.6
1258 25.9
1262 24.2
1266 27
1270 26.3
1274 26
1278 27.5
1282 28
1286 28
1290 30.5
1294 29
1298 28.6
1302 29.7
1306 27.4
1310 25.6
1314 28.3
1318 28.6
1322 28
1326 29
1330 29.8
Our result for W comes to 2.0 N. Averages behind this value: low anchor 26.6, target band 26.9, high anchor 29.1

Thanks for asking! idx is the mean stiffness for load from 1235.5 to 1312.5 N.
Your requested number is 27.4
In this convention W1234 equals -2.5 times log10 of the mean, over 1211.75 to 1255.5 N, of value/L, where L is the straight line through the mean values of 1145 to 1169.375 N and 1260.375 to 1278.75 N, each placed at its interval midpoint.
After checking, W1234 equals -0.07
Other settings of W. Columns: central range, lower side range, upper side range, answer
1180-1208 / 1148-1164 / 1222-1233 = 3.0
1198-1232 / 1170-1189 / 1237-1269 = 0.1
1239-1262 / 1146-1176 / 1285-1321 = 0.9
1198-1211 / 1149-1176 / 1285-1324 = 2.1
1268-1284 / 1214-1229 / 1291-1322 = 1.0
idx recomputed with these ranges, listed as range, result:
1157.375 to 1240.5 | 26.7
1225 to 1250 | 27.7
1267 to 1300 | 28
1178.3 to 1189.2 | 27.9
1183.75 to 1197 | 27.2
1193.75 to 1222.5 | 25.4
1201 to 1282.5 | 27.1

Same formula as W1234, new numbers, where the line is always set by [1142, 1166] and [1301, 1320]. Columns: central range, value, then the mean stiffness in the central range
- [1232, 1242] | -0.03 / 28.2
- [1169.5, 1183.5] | 0.03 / 26.2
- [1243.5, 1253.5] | 0.05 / 26.2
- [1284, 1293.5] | -0.06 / 29.2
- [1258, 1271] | 0.07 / 25.8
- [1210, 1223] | -0.07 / 29.1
